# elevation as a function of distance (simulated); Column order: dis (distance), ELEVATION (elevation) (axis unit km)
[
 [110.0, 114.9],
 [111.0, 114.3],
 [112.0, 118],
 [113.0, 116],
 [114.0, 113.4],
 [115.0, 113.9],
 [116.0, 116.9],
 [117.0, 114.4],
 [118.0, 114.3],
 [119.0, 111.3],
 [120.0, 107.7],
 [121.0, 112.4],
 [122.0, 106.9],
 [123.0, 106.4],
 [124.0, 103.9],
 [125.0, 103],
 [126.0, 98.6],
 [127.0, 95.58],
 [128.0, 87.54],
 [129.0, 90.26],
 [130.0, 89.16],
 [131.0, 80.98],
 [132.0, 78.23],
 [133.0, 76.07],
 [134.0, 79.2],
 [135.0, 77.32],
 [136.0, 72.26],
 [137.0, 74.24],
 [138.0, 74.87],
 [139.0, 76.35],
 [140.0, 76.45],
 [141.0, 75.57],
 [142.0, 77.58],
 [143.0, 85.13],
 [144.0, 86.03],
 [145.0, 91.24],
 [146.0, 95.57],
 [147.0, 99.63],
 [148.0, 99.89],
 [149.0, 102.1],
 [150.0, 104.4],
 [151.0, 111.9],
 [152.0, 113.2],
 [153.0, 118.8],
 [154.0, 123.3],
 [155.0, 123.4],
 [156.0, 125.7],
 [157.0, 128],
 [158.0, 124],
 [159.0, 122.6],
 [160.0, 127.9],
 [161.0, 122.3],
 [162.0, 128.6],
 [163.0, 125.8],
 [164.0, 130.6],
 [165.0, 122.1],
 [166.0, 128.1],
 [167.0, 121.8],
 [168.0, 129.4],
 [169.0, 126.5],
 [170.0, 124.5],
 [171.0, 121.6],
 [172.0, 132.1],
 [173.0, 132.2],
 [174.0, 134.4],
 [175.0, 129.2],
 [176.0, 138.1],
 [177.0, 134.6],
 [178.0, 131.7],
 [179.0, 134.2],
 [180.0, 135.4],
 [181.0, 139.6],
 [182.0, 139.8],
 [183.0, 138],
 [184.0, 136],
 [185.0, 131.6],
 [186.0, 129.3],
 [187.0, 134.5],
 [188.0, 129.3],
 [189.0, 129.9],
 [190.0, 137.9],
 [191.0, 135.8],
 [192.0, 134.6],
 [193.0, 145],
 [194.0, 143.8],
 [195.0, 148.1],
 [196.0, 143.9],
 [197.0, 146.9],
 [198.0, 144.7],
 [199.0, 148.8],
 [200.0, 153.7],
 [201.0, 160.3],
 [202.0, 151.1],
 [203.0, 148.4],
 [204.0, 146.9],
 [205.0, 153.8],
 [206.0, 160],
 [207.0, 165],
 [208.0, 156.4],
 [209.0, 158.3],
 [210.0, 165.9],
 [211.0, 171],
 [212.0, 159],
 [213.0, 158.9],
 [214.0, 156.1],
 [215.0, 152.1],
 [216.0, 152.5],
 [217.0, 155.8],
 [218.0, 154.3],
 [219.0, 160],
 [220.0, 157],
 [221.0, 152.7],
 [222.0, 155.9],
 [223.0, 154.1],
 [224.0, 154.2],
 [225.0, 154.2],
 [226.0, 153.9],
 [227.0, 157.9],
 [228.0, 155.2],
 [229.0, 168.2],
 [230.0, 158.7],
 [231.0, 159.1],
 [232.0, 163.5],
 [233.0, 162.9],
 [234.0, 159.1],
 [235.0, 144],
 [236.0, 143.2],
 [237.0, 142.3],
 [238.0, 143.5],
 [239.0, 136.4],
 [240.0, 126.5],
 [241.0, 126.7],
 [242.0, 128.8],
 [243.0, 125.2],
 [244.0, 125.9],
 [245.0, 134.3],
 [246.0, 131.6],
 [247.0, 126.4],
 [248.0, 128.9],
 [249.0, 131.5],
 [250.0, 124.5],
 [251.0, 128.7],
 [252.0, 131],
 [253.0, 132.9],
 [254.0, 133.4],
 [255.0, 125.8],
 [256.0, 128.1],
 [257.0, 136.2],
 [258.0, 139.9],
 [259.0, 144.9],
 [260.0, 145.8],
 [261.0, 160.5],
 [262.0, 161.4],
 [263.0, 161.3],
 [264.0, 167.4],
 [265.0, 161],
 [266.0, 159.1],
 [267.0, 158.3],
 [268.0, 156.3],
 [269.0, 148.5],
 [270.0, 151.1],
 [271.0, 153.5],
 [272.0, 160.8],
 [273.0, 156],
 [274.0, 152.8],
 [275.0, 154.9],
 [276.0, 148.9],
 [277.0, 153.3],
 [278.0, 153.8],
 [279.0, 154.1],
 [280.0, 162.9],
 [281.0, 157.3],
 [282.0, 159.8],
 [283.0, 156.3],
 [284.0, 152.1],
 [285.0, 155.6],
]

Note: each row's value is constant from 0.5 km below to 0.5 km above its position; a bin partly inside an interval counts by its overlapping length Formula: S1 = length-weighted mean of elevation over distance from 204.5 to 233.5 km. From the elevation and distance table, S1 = 158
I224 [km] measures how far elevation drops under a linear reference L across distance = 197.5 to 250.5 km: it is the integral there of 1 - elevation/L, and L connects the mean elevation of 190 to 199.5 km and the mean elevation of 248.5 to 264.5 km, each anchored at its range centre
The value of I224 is -2.7 km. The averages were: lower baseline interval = 143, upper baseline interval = 141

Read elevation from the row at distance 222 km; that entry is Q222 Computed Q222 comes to 155.9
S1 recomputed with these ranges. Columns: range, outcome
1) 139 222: 133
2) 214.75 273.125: 147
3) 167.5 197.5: 135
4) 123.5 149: 86.1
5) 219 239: 154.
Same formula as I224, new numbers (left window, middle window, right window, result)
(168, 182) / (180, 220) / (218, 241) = -1.87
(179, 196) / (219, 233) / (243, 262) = -2.29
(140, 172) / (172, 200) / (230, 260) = -3.74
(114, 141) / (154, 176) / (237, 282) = -3.83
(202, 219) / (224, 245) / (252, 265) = 0.62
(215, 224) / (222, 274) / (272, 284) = 3.21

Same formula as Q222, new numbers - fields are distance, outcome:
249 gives 131.5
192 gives 134.6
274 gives 152.8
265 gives 161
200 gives 153.7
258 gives 139.9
